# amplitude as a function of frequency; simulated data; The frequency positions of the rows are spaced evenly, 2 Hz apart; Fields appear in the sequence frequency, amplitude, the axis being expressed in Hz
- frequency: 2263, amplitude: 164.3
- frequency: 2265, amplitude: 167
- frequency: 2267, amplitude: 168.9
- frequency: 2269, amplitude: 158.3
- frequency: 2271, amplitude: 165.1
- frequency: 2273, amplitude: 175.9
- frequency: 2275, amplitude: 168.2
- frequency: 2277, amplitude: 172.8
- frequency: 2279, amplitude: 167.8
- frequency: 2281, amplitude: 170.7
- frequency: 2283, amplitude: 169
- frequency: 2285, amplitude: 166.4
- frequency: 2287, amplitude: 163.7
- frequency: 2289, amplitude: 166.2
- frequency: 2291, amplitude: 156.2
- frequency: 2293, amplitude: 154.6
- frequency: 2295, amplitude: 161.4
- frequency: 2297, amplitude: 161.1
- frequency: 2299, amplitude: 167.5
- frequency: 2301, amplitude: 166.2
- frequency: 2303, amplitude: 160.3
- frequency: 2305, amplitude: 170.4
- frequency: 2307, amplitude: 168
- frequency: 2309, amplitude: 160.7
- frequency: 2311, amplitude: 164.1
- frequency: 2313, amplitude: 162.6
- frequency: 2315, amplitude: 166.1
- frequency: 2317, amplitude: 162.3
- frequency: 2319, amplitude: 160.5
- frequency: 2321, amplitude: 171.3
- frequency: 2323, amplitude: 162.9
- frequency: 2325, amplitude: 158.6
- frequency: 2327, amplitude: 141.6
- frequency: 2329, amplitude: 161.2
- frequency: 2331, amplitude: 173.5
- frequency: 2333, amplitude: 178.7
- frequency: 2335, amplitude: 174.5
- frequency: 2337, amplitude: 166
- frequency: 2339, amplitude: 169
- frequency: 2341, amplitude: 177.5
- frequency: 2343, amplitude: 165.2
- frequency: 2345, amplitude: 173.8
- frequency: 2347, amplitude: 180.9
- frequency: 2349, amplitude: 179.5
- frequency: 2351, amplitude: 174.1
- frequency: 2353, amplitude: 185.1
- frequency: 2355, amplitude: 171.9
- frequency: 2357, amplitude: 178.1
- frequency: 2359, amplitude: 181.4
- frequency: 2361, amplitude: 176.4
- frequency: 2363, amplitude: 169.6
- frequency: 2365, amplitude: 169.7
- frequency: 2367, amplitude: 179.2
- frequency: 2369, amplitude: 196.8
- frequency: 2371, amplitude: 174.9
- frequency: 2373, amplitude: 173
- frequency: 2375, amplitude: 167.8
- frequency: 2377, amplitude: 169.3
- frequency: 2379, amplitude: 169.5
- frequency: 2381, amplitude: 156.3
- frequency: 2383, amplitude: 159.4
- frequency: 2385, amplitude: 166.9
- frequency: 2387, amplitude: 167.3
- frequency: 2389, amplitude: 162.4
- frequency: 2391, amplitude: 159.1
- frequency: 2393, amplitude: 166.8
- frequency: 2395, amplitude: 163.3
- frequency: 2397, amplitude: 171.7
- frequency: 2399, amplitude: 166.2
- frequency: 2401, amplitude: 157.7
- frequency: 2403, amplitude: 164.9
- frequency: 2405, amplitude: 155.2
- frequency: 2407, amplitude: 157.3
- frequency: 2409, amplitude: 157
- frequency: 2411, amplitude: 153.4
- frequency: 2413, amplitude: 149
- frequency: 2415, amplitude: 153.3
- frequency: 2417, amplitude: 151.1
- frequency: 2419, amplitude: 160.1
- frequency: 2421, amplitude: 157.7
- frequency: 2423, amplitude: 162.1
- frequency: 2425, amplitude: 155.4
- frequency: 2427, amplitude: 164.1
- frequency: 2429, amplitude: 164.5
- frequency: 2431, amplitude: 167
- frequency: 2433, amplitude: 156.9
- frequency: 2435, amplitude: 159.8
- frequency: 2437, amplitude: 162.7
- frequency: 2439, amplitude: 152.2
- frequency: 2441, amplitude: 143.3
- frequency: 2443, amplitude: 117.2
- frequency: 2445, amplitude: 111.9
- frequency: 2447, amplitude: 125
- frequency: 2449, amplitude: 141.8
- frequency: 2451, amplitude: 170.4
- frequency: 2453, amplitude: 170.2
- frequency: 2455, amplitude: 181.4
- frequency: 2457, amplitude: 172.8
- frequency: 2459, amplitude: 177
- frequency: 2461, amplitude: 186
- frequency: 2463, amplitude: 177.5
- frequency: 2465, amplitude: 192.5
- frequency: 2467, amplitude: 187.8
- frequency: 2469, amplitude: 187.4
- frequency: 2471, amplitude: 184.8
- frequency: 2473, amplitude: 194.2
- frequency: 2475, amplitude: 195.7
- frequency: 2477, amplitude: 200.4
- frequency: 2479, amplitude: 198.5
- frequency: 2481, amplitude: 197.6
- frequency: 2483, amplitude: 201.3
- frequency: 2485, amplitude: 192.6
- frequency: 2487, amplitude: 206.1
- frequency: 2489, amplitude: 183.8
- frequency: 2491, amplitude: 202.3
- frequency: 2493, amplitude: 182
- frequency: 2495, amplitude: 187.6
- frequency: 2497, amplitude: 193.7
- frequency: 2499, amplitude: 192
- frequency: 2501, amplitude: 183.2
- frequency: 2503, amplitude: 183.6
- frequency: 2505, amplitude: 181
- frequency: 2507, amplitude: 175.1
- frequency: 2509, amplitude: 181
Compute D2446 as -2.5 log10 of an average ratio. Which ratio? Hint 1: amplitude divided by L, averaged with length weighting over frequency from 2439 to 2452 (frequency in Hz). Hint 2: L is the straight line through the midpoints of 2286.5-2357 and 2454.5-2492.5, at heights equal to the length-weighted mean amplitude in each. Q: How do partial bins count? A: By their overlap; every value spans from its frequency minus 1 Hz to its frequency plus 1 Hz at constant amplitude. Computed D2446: 0.339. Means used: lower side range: 167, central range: 136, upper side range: 191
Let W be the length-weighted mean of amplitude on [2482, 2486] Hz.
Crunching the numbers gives 197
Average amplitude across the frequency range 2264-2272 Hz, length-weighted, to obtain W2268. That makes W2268 165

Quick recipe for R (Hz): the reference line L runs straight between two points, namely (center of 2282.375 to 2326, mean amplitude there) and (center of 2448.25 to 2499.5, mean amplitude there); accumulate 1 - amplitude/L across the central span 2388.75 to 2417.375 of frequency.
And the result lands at 2.89 Hz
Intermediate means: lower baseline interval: 164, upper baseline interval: 187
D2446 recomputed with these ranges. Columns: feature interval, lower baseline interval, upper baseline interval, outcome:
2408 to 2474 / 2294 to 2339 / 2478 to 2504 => 0.14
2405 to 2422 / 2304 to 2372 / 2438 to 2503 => 0.13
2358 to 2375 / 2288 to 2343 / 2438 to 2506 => -0.05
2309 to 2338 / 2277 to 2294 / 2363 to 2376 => 0.04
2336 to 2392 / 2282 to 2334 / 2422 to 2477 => -0.05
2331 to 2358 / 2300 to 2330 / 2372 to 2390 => -0.07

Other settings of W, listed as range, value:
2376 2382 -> 165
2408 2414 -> 153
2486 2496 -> 192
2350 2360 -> 178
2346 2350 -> 180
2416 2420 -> 156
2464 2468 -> 190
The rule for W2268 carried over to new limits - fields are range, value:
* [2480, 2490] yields 196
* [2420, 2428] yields 160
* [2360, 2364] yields 173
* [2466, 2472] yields 187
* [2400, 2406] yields 159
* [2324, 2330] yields 154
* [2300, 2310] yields 165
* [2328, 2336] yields 172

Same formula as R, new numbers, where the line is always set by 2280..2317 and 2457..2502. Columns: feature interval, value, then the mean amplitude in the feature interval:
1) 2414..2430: 2.08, 159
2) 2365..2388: 0.61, 171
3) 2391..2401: 0.74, 165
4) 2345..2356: -0.39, 178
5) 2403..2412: 1.17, 157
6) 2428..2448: 4.17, 146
